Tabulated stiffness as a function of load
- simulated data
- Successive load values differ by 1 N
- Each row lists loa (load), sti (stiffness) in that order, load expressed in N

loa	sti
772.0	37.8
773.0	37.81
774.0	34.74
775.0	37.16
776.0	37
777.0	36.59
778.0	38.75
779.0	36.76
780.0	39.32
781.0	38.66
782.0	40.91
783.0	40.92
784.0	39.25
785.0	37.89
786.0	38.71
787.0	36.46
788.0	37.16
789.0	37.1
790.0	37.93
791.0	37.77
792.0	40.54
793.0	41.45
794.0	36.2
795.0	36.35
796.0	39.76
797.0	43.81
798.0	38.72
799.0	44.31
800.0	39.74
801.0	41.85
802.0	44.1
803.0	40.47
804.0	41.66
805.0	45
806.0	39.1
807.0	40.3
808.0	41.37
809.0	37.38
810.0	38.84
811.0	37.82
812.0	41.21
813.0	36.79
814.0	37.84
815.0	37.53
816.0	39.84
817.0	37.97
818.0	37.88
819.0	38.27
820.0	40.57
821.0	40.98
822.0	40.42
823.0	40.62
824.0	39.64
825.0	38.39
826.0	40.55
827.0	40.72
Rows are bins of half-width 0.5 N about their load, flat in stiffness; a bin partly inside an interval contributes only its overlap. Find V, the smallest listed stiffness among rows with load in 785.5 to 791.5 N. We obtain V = 36.46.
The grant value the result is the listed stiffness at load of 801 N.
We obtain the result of 41.85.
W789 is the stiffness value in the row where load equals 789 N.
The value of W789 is 37.1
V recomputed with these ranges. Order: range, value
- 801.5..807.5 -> 39.1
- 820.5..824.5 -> 39.64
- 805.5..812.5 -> 37.38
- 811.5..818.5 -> 36.79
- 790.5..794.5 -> 36.2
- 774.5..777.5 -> 36.59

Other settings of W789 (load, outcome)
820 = 40.57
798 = 38.72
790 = 37.93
